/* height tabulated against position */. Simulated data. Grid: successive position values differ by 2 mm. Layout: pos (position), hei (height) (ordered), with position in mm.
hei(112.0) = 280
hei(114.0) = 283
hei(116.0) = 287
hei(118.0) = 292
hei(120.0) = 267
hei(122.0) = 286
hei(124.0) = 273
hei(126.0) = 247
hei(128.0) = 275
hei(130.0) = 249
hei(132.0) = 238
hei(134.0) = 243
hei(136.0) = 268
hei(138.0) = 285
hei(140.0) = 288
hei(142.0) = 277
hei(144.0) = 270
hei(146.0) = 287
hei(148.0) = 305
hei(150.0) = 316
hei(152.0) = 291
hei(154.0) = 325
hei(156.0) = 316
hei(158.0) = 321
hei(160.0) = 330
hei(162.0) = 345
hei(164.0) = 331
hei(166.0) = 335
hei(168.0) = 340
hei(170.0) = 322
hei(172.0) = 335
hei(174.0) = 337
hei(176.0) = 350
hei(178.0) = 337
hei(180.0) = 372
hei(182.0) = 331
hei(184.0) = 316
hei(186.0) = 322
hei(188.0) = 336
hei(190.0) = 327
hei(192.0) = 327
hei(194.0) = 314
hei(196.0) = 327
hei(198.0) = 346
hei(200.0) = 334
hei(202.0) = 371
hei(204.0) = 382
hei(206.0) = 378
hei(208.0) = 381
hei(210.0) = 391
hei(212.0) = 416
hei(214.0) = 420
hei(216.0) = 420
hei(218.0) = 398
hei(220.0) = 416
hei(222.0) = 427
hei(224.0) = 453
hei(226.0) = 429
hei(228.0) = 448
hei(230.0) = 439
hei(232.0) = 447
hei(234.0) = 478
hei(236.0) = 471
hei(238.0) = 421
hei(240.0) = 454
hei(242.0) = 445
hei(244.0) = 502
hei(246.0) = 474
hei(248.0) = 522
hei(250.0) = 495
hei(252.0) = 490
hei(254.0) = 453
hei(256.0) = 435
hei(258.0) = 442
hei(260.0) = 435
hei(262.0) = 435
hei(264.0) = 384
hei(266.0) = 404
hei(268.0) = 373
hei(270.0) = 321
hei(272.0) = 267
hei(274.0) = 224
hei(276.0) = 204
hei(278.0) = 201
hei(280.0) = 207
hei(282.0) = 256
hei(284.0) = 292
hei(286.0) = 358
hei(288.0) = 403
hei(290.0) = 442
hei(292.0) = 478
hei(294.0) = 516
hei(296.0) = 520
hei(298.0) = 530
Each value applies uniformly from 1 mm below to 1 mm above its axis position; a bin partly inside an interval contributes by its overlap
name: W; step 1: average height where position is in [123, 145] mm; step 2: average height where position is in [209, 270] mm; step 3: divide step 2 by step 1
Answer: 1.66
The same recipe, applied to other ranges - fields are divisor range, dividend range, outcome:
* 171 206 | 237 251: 1.39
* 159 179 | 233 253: 1.41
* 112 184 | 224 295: 1.33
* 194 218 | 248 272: 1.12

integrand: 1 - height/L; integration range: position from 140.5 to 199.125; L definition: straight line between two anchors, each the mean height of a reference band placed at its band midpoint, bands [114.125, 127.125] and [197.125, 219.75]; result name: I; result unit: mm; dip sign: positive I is 2.4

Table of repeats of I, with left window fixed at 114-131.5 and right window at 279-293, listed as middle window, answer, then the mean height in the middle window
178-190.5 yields -1.42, 335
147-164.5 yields -1.98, 320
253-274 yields -3.10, 387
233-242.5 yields -3.76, 454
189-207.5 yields -2.35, 346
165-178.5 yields -1.92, 337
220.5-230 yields -3.52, 438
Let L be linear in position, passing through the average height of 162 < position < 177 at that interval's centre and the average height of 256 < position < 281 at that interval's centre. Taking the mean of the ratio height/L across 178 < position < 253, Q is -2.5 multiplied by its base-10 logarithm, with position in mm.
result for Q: -0.21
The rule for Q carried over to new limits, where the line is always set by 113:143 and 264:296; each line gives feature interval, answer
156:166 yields -0.16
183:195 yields -0.09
